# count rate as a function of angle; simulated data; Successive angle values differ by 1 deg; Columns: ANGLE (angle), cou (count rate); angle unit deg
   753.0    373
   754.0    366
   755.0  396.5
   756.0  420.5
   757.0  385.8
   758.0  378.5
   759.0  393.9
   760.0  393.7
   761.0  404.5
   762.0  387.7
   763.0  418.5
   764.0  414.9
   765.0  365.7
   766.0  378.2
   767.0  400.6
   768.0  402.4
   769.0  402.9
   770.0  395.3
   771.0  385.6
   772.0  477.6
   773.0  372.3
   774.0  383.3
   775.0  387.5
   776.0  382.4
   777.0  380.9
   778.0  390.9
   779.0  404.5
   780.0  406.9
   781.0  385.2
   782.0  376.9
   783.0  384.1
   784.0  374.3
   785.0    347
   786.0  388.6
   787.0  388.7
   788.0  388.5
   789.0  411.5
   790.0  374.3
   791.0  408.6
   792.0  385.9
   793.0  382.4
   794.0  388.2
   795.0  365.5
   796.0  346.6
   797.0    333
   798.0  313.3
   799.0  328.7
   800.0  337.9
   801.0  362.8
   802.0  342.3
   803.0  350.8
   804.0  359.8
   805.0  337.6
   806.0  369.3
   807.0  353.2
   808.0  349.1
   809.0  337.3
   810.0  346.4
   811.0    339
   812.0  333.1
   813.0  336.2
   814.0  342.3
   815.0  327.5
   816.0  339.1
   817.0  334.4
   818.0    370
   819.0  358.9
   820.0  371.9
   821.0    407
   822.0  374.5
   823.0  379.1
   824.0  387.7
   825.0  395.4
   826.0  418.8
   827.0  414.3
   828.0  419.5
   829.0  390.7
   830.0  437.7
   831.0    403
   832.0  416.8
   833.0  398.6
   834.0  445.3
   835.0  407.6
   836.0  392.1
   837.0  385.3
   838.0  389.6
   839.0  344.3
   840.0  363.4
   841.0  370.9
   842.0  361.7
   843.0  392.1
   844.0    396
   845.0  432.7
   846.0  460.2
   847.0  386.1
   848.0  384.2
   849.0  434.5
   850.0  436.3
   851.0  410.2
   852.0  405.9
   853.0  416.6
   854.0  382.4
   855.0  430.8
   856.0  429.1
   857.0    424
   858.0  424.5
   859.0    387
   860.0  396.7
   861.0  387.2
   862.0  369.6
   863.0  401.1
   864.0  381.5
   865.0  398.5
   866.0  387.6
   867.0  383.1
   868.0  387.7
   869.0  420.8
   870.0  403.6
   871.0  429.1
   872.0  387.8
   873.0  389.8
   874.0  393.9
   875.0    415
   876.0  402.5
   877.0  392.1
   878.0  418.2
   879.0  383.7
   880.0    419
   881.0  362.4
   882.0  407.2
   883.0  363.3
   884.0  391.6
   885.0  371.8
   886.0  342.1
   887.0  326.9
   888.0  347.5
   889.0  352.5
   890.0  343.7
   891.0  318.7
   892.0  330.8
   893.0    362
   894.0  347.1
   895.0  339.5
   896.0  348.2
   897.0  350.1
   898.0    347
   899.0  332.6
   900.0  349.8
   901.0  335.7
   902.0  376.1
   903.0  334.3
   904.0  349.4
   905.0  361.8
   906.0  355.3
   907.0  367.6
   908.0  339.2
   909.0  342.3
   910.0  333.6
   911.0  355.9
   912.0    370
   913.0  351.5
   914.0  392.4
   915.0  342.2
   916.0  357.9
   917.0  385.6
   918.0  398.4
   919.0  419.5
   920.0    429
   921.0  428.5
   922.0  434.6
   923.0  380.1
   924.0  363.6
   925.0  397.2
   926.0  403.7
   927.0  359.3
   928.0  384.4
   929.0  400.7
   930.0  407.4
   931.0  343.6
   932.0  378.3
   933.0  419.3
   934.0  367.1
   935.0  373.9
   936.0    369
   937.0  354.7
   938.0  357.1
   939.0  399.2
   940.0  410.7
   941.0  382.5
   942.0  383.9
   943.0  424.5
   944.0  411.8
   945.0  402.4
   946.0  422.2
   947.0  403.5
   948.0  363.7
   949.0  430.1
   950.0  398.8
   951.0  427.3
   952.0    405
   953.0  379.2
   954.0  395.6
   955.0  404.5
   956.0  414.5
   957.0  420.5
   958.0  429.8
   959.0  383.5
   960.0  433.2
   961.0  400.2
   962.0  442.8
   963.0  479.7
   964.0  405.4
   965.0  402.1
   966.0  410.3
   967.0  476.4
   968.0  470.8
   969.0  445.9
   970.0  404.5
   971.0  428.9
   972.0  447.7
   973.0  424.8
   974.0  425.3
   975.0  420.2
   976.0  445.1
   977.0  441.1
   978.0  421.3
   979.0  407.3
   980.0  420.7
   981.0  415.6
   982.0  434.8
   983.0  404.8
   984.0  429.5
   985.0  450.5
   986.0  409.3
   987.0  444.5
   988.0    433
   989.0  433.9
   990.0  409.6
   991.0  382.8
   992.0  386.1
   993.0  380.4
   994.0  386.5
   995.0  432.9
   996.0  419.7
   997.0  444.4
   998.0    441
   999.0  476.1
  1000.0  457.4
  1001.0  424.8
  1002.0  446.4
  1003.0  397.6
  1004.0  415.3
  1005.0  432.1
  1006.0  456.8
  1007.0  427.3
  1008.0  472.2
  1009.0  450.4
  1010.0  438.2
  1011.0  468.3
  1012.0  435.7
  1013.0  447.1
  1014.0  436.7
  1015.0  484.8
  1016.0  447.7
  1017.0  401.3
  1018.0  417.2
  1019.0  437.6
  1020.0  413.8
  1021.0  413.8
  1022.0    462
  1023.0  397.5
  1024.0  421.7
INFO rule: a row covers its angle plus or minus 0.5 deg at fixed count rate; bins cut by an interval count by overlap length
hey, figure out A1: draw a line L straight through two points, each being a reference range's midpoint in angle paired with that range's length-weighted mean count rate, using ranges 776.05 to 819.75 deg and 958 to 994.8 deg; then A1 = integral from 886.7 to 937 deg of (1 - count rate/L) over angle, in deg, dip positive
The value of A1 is 4.4 deg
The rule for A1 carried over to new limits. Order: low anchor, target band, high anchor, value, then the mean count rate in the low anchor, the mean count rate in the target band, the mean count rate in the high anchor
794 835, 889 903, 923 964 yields 1.5 deg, 368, 345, 398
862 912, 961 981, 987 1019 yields -0.8 deg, 369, 431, 432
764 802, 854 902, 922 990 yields 2.1 deg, 381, 379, 410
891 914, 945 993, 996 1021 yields -1.7 deg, 349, 420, 439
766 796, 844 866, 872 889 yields -1.4 deg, 390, 408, 382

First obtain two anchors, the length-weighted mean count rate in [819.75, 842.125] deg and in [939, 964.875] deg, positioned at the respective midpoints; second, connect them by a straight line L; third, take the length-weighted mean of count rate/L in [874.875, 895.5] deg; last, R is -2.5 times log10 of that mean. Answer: 0.097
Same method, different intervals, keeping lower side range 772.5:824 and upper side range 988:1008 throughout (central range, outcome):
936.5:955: 0.033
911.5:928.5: 0.038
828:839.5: -0.071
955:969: -0.035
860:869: -0.011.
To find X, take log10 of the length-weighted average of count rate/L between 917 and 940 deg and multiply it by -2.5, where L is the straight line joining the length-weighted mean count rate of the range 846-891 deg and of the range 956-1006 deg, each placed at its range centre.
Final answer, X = 0.06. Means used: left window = 393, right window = 426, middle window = 390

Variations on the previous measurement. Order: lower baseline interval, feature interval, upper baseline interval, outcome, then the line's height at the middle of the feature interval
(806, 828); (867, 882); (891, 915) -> -0.13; 355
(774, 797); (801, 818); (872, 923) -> 0.10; 380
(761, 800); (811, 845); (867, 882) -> 0.03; 392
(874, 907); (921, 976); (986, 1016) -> -0.02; 399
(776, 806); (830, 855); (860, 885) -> -0.04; 386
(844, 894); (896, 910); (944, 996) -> 0.15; 401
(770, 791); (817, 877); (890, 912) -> -0.09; 366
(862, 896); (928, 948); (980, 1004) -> 0.03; 402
